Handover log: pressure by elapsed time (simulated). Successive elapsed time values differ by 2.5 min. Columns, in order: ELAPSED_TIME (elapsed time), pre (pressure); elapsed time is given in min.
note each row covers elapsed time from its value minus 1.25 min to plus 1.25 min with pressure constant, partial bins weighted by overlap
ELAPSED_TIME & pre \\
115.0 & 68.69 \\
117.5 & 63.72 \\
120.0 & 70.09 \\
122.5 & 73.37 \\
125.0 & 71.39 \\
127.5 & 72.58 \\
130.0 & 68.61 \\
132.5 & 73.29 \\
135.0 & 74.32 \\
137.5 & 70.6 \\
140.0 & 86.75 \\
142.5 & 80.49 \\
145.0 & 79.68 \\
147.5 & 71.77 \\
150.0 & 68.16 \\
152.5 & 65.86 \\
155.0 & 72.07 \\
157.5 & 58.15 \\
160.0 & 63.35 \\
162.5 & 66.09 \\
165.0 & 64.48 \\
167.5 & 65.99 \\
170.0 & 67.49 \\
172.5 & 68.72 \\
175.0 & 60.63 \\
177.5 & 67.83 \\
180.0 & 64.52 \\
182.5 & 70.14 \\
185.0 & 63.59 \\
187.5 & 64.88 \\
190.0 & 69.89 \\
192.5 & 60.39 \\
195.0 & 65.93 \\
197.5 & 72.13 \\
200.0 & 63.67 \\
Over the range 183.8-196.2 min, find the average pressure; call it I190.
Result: 64.9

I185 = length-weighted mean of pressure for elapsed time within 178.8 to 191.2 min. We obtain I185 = 66.6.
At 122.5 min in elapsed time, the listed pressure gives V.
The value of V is 73.37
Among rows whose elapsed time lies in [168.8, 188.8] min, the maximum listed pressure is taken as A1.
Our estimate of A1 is 70.14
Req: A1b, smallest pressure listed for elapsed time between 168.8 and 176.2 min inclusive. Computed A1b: 60.63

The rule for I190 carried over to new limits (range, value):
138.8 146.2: 82.3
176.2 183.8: 67.4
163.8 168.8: 65.3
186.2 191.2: 67.3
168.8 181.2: 65.8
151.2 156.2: 68.9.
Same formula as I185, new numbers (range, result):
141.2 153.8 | 73.2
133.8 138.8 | 72.6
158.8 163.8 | 64.7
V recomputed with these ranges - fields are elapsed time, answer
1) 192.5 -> 60.39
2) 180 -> 64.52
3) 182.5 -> 70.14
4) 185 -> 63.59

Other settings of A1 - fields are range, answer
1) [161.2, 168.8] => 66.09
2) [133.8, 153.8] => 86.75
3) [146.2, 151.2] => 71.77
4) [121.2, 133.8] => 73.37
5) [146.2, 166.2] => 72.07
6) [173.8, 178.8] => 67.83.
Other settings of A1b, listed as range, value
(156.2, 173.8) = 58.15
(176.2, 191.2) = 63.59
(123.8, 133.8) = 68.61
